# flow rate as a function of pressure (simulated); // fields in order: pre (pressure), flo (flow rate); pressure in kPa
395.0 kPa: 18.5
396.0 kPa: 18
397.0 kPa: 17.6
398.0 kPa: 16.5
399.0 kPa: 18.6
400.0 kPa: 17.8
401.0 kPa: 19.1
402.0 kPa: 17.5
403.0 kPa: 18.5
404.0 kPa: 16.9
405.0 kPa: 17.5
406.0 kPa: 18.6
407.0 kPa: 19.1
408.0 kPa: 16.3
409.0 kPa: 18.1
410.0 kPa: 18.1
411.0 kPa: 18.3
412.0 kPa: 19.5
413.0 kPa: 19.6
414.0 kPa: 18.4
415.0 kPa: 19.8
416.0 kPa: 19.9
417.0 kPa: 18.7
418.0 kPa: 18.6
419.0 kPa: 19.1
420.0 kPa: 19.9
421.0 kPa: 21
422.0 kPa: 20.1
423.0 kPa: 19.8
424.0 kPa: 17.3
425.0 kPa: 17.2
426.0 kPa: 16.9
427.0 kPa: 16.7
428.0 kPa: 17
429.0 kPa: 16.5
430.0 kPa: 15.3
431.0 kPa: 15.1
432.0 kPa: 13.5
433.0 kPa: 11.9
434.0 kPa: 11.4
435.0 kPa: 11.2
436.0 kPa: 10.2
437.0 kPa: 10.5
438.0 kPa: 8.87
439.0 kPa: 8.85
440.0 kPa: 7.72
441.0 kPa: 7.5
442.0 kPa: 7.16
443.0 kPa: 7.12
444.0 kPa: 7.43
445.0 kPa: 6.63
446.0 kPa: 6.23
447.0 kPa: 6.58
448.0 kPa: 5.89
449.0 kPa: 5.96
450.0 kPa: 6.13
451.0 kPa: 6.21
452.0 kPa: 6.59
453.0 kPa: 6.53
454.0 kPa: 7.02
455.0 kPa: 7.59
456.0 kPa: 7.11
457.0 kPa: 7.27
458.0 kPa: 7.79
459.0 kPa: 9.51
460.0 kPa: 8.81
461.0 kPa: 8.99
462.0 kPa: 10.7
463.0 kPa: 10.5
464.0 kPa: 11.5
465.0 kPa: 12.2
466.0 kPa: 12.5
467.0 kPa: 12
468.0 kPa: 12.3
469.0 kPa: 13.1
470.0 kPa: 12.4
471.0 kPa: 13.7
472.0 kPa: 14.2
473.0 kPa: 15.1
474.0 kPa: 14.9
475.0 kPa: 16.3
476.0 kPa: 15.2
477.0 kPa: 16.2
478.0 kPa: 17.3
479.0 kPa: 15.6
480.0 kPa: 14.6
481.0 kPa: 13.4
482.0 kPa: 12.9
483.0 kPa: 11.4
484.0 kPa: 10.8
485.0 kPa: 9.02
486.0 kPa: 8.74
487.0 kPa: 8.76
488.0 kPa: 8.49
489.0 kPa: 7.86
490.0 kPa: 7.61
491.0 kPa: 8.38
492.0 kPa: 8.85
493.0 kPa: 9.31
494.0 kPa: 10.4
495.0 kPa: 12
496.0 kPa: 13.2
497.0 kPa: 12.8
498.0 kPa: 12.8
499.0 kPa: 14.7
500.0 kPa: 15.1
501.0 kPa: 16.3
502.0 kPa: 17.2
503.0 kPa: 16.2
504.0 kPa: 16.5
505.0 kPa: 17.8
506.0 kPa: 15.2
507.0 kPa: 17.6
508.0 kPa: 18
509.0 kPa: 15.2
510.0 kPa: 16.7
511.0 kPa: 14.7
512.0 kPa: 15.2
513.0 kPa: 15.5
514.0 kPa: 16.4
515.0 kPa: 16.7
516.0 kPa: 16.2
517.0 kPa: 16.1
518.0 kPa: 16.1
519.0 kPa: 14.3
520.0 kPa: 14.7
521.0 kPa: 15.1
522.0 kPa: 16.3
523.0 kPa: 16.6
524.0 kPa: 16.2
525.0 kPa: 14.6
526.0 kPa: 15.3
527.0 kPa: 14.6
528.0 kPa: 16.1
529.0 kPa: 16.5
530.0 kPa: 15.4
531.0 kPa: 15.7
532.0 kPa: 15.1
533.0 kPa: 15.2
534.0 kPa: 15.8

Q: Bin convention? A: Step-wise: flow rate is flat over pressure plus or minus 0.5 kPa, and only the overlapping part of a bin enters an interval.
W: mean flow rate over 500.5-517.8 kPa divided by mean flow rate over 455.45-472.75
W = 1.50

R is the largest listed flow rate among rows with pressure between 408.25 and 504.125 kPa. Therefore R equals 21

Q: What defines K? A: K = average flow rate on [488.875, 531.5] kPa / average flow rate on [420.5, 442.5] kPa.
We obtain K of 1.07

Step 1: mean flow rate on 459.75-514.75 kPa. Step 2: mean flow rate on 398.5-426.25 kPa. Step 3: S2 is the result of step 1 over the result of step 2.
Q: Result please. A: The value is 0.71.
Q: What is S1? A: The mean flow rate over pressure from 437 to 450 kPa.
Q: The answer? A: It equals 7.25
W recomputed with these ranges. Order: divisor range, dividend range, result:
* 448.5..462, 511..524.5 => 2.11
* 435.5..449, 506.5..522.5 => 2.07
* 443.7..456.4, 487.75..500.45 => 1.66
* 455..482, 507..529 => 1.28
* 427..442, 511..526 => 1.32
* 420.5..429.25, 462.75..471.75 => 0.68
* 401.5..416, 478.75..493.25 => 0.56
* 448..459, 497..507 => 2.28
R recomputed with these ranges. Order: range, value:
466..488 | 17.3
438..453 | 8.87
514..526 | 16.7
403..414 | 19.6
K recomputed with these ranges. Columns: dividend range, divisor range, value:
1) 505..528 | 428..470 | 1.66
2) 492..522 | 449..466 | 1.78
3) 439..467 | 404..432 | 0.44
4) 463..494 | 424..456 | 1.20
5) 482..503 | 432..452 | 1.39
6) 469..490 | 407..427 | 0.68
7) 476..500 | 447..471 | 1.28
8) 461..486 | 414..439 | 0.82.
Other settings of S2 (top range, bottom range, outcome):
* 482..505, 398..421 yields 0.64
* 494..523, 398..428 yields 0.84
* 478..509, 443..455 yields 1.96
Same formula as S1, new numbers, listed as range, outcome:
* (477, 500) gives 11.5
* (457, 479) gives 12.6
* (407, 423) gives 19.1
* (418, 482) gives 12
